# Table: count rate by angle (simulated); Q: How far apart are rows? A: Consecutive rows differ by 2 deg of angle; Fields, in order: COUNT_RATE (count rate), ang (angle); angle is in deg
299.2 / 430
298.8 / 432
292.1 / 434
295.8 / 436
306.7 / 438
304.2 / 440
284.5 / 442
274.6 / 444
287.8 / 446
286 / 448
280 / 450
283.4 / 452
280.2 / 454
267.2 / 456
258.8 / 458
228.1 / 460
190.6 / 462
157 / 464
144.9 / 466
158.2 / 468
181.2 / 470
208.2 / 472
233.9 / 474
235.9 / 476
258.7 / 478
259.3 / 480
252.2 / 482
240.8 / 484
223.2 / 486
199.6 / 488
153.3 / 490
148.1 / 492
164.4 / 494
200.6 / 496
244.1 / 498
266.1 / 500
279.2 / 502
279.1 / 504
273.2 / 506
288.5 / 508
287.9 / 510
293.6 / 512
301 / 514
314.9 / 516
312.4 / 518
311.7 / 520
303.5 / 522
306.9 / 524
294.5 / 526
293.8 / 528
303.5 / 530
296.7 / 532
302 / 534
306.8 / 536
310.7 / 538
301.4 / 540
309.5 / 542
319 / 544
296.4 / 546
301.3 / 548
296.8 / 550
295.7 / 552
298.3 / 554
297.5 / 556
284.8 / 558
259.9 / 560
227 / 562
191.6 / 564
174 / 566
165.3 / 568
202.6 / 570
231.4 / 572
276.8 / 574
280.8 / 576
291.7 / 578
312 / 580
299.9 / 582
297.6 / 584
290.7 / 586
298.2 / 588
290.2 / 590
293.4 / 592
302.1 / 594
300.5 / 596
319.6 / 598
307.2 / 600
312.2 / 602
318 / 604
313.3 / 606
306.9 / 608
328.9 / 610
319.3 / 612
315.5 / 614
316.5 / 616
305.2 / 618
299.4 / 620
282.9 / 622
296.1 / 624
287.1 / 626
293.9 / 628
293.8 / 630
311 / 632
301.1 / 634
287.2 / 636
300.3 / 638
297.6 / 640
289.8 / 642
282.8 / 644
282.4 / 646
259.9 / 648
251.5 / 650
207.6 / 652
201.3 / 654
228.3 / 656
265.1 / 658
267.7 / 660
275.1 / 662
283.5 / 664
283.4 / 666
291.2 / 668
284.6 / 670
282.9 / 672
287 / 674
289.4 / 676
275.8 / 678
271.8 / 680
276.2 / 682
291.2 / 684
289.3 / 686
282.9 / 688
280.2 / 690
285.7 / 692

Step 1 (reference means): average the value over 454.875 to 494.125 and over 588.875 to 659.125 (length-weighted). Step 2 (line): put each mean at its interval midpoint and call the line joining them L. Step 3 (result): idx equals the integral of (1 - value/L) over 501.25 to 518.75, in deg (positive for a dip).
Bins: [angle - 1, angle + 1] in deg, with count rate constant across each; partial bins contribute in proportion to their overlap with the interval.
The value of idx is -4.8 deg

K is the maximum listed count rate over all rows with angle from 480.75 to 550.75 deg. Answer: 319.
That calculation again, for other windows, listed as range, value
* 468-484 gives 259.3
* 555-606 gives 319.6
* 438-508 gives 306.7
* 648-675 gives 291.2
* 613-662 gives 316.5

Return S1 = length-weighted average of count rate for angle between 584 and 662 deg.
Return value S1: 290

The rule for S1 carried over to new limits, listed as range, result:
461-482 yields 205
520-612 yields 288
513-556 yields 304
